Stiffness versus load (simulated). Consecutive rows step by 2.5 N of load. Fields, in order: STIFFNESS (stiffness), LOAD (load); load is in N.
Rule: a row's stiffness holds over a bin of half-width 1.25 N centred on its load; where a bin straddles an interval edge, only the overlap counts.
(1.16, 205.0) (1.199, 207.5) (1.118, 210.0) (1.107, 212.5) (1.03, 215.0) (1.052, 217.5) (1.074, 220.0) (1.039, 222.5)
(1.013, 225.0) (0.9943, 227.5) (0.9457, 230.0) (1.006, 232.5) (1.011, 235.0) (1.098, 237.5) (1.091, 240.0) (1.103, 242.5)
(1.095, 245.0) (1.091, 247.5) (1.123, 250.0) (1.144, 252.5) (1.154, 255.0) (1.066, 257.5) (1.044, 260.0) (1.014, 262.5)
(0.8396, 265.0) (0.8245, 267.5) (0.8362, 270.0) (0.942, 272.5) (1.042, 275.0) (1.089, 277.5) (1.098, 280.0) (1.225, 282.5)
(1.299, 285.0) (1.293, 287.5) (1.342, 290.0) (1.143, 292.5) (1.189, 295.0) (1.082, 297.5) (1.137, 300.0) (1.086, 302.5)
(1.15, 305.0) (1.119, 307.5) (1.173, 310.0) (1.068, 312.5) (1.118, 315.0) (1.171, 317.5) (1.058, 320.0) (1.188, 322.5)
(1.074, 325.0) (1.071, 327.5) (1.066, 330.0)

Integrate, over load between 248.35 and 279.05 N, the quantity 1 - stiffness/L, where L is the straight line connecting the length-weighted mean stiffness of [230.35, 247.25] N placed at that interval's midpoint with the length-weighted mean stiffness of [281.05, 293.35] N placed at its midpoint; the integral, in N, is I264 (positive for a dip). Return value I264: 4.0 N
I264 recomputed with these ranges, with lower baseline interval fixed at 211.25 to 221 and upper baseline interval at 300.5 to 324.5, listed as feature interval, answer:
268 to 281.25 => 1.3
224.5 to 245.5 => 0.8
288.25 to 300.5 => -0.8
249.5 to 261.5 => -0.2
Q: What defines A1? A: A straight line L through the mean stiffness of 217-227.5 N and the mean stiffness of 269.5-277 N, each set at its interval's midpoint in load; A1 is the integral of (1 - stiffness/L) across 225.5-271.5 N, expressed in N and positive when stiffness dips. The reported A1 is -1.2 N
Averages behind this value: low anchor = 1.04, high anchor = 0.965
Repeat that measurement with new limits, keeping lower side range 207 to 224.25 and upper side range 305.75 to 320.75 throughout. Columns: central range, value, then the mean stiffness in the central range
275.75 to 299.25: -1.70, 1.19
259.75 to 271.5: 2.14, 0.901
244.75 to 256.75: -0.28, 1.12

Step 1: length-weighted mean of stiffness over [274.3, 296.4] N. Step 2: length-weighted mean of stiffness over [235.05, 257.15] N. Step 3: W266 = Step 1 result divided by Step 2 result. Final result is 1.1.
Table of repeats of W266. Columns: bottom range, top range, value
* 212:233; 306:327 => 1.09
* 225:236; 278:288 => 1.22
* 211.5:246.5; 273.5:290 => 1.13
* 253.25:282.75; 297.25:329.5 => 1.10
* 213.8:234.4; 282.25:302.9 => 1.18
